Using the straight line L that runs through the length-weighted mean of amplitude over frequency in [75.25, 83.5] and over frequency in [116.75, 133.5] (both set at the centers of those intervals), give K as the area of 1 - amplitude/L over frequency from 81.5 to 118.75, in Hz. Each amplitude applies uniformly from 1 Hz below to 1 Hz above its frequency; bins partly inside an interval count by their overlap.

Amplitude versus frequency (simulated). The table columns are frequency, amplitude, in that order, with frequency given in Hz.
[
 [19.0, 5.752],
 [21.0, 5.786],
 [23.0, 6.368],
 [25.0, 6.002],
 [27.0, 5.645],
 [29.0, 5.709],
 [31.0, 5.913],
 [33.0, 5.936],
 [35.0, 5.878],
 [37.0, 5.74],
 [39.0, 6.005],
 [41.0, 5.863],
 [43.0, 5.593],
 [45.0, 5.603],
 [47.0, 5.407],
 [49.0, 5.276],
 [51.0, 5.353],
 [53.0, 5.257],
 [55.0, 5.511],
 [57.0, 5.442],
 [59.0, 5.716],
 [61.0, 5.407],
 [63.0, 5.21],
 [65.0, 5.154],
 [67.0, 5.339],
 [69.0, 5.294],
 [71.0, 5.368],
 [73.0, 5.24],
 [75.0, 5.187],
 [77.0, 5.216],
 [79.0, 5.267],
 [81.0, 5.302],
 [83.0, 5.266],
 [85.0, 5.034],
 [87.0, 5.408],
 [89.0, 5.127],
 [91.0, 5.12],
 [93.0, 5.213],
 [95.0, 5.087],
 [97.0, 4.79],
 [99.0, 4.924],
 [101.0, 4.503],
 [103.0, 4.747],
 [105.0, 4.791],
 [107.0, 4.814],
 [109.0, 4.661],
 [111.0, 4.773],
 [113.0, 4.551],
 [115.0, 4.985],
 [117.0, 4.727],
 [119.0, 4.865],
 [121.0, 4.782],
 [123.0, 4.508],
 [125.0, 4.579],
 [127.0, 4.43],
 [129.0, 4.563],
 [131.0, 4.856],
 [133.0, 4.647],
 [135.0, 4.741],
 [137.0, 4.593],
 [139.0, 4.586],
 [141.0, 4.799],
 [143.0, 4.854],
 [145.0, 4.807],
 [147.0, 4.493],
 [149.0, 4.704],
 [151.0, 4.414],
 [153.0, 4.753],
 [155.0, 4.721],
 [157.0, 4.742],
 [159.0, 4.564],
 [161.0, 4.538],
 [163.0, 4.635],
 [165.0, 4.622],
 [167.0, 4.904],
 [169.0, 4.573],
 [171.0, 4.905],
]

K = 0.5 Hz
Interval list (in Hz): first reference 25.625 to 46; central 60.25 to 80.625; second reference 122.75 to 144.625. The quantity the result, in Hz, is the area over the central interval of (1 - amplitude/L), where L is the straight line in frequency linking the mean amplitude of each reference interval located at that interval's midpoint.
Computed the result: 0.5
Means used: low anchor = 5.79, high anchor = 4.66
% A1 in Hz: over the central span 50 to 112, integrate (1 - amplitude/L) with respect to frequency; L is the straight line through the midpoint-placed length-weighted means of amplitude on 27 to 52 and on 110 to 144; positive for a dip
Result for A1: 0.9 Hz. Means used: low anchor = 5.69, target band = 5.15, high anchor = 4.7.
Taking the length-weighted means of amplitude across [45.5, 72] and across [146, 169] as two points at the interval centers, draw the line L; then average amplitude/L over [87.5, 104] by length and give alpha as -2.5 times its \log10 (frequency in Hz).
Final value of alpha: 0.03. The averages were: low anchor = 5.37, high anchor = 4.64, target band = 4.95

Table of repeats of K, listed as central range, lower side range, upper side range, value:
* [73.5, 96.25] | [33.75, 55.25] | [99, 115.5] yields -0.7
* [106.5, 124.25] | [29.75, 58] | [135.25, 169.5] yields 0.9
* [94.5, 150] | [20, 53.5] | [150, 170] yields 2.9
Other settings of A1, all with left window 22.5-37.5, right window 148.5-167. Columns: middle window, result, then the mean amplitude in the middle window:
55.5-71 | 0.5 Hz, 5.37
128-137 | 0.4 Hz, 4.69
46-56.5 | 0.6 Hz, 5.36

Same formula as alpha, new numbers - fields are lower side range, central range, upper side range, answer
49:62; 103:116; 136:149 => 0.047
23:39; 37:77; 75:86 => 0.019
